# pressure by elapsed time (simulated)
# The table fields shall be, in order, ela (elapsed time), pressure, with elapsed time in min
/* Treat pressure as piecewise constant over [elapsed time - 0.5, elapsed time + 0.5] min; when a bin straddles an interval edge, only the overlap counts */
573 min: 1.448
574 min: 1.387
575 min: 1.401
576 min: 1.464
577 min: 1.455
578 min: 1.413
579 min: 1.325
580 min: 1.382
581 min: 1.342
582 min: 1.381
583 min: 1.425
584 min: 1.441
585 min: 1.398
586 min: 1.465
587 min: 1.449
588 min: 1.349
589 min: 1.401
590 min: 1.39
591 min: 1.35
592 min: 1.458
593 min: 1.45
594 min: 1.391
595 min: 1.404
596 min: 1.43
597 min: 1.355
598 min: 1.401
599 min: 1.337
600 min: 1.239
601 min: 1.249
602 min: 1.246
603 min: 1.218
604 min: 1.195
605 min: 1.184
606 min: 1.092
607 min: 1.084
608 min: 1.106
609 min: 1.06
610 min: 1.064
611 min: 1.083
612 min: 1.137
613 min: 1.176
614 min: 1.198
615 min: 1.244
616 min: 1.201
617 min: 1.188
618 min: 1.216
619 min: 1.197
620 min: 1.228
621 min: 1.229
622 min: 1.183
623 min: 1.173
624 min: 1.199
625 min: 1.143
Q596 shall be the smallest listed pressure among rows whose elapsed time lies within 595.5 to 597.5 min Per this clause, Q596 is 1.355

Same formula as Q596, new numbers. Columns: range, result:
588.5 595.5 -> 1.35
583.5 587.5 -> 1.398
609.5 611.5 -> 1.064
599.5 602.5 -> 1.239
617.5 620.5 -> 1.197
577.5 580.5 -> 1.325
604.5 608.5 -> 1.084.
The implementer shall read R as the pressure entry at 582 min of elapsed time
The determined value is 1.381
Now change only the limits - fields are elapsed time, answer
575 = 1.401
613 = 1.176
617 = 1.188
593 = 1.45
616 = 1.201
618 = 1.216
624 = 1.199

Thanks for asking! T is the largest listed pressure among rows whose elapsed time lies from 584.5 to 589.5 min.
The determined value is 1.465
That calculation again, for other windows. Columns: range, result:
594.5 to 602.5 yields 1.43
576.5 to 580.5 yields 1.455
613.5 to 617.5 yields 1.244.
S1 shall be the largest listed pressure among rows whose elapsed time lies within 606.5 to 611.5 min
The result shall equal 1.106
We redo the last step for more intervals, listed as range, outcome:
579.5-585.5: 1.441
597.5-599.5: 1.401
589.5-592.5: 1.458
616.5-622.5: 1.229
